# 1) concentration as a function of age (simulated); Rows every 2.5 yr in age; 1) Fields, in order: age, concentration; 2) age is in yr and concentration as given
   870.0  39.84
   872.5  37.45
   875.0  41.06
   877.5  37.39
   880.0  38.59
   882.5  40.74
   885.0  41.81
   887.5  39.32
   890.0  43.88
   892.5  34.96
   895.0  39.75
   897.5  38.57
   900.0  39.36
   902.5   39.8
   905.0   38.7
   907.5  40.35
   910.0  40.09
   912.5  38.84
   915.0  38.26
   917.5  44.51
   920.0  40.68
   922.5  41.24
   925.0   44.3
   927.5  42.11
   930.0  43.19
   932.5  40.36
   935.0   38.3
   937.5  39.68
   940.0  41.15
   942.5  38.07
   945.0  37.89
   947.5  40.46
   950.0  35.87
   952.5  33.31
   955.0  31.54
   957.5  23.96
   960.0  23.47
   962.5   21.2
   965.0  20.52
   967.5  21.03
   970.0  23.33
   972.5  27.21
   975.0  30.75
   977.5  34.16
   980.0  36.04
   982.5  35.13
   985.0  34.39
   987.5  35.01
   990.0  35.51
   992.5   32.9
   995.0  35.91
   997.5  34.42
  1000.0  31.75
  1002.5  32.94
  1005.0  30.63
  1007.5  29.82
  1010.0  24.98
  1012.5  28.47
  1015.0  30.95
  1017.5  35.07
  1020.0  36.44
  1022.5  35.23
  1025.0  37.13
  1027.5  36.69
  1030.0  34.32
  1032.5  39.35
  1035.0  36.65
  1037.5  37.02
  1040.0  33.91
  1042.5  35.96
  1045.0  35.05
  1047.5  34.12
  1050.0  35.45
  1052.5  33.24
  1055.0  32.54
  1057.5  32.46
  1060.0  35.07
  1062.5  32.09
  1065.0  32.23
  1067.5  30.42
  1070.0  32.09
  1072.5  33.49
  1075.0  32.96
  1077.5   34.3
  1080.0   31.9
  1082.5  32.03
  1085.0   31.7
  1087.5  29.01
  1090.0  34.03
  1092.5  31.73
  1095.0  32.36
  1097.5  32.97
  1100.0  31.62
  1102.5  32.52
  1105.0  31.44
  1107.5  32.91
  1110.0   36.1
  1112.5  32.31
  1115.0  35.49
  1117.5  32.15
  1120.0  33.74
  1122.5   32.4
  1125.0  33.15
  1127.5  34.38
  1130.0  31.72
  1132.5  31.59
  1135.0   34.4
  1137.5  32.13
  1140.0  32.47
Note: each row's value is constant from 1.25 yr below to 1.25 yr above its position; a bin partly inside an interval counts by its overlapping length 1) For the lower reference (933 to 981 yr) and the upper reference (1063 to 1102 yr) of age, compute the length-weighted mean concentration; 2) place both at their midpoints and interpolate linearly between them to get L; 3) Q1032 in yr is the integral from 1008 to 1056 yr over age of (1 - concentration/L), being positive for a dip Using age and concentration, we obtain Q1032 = -3.5 yr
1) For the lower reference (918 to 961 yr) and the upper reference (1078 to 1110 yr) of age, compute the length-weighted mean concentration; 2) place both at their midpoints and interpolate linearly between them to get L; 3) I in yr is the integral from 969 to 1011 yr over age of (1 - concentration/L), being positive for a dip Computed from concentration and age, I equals 4.3 yr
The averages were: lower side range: 37.6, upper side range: 32.2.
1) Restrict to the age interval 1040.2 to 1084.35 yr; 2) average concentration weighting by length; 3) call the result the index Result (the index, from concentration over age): 33.3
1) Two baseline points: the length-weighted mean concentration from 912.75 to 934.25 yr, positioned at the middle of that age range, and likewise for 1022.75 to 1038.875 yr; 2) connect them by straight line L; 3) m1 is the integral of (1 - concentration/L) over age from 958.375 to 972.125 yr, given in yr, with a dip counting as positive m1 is 6.03 yr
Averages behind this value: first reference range 41.6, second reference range 36.7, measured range 22.3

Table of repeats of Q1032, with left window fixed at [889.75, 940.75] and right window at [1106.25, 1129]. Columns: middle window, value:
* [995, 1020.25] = 3.9 yr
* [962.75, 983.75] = 5.6 yr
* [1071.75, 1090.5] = 1.3 yr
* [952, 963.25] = 3.6 yr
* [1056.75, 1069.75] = 1.1 yr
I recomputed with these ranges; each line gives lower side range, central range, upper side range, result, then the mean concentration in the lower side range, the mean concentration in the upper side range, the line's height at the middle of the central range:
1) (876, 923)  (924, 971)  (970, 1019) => 3.28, 39.8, 32.2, 36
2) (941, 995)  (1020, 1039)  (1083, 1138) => -2.82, 31.2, 32.7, 31.9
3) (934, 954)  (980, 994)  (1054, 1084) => 0.55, 38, 32.6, 36.2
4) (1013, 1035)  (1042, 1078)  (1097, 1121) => 1.16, 35.5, 33.1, 34.5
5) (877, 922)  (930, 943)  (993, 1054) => -0.64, 39.8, 34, 38.1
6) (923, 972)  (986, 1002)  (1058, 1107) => -0.47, 33.7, 32.3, 33.2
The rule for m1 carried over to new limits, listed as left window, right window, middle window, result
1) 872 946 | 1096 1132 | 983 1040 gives 4.1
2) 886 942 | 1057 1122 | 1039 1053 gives -0.1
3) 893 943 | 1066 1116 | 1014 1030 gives 0.2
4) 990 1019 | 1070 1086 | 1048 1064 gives -0.5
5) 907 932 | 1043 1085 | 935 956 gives 1.3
